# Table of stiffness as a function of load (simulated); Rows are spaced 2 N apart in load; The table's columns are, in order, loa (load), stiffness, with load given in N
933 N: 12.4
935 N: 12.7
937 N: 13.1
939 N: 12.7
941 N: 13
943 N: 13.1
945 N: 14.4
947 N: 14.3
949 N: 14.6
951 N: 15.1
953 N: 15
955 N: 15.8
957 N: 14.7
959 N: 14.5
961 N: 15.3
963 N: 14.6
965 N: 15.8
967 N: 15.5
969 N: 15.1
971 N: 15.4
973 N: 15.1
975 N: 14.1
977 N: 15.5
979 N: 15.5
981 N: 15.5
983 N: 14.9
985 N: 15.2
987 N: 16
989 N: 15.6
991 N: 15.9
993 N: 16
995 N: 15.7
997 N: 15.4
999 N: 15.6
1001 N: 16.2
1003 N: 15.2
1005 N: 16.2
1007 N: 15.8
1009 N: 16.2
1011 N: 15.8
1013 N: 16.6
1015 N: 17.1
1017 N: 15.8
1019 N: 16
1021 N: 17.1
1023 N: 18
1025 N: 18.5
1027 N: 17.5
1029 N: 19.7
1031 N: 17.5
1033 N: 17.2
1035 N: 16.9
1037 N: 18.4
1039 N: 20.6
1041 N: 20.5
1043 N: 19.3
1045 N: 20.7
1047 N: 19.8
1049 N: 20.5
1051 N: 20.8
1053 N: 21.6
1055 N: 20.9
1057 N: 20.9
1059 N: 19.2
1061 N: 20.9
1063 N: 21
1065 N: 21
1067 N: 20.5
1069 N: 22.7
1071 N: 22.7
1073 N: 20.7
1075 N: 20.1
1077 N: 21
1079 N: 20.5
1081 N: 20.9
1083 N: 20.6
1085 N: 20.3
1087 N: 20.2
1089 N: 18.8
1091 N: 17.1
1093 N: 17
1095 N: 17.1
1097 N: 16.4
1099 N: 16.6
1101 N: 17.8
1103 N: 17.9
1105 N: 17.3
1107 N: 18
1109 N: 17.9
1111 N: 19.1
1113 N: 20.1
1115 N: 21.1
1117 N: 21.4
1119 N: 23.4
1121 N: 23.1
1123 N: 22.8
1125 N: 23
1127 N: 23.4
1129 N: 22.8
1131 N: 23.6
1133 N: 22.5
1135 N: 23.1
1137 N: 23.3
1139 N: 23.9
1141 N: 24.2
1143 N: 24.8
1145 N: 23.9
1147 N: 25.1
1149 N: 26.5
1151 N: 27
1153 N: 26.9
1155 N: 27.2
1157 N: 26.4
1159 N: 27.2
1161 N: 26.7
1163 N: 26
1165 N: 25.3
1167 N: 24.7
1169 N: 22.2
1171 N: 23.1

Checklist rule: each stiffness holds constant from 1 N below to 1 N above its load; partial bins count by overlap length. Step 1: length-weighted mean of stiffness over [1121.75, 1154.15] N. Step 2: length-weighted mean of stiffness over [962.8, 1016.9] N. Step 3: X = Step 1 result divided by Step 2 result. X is 1.55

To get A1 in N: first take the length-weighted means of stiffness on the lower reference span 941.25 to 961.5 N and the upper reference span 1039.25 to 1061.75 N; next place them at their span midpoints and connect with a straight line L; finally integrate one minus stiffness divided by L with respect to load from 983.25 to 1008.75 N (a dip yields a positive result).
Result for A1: 2.2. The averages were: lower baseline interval 14.6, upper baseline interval 20.5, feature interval 15.7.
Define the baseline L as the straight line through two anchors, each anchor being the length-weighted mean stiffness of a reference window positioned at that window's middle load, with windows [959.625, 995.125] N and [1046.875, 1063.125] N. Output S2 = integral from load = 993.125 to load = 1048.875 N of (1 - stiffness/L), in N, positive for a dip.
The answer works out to 2.9 N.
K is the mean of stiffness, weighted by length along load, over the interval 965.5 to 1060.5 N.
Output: 17.2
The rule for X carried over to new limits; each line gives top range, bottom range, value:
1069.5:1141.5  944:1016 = 1.33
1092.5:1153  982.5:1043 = 1.28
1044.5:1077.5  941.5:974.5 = 1.41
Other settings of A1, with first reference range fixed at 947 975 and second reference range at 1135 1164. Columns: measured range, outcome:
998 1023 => 2.25 N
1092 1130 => 5.95 N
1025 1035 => 0.51 N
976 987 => 0.55 N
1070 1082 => 0.27 N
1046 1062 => -0.27 N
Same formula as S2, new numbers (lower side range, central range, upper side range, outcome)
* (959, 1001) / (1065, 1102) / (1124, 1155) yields 2.8 N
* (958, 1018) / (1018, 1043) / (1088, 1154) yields -1.1 N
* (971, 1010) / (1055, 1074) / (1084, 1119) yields -3.7 N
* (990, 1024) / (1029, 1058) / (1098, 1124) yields -3.8 N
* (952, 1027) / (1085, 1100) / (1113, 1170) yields 2.6 N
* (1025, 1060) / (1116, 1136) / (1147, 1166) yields 1.4 N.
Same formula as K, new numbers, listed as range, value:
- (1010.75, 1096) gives 19.3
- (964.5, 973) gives 15.4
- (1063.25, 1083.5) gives 21.1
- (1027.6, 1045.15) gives 18.9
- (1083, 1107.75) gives 18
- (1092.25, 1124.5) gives 19.3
